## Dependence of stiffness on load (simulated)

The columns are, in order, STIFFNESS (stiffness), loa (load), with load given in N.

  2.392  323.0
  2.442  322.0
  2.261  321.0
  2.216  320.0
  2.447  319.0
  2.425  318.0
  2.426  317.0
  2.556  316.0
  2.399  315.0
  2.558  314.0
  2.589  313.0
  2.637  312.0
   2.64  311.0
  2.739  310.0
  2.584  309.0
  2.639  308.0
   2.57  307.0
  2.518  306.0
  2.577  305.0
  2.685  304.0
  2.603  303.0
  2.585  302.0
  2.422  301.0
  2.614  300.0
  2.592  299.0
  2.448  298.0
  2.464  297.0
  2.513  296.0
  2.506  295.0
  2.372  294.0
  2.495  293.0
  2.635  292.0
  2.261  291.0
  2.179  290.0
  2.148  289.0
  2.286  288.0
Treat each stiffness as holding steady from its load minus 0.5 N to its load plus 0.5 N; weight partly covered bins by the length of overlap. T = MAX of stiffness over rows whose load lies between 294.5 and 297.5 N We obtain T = 2.513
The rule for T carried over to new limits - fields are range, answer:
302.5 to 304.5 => 2.685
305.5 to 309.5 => 2.639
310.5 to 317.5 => 2.64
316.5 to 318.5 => 2.426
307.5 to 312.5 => 2.739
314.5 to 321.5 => 2.556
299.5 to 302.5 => 2.614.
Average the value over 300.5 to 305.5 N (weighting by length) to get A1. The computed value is 2.57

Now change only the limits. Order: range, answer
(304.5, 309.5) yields 2.58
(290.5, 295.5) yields 2.45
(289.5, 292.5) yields 2.36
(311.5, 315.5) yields 2.55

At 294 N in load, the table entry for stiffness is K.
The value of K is 2.372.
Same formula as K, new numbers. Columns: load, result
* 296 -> 2.513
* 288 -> 2.286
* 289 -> 2.148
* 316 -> 2.556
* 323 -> 2.392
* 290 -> 2.179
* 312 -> 2.637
